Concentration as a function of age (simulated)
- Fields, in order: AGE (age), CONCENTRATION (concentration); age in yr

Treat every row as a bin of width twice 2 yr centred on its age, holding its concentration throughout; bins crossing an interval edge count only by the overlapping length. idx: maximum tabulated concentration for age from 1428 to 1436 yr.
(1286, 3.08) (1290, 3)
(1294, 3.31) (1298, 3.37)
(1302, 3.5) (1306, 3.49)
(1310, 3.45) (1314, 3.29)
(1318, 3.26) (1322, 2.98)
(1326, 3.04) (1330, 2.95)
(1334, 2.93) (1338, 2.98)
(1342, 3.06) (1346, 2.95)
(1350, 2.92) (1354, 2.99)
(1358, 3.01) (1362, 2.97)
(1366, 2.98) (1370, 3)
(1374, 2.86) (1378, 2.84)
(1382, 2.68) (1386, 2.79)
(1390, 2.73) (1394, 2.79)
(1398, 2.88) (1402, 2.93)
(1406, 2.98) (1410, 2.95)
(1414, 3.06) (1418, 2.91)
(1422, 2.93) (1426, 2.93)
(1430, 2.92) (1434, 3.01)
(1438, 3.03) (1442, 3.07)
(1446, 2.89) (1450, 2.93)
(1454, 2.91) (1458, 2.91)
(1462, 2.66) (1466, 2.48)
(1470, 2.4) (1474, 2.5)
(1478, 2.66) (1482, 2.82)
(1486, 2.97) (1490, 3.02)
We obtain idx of 3.01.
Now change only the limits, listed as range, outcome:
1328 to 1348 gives 3.06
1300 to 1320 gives 3.5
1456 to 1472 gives 2.91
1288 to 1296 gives 3.31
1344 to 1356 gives 2.99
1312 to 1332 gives 3.29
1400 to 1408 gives 2.98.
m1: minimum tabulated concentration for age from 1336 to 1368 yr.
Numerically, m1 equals 2.92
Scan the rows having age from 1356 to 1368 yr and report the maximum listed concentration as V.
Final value 3.01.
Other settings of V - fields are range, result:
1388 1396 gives 2.79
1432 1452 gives 3.07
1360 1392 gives 3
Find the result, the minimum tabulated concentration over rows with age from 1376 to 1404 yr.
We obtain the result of 2.68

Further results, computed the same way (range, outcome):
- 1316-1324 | 2.98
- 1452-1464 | 2.66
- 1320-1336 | 2.93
